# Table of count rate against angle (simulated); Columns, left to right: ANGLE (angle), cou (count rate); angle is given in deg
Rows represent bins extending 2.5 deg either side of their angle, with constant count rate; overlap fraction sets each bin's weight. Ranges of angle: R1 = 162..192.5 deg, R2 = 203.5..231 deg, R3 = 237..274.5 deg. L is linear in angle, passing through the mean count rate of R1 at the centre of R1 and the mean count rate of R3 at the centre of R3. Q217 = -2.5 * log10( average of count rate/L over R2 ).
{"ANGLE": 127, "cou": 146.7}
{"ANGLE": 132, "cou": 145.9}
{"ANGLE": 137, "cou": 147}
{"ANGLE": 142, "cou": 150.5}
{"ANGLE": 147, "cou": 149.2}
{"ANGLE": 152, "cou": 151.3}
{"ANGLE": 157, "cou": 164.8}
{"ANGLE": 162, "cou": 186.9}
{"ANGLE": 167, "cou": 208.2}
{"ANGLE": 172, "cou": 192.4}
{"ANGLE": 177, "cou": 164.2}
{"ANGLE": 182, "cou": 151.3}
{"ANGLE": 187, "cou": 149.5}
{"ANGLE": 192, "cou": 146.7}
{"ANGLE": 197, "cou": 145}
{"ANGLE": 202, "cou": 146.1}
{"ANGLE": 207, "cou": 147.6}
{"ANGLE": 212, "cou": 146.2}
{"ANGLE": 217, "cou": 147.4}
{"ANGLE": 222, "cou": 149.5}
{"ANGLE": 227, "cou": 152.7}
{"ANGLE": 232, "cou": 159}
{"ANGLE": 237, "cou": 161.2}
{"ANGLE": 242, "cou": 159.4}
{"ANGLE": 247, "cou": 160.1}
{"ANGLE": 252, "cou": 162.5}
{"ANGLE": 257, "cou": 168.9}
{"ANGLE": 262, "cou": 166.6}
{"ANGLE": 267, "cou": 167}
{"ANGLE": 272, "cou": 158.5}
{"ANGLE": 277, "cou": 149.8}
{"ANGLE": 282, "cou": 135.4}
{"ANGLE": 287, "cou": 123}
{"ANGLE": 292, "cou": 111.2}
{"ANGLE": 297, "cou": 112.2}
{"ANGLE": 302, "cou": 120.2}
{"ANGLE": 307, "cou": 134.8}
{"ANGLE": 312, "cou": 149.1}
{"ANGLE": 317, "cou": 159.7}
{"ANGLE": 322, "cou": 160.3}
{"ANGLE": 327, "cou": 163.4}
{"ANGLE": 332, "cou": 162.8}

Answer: 0.12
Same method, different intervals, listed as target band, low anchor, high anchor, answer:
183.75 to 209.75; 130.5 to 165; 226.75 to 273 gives 0.09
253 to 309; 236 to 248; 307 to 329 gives 0.12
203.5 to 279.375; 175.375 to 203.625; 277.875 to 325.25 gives -0.10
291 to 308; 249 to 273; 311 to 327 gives 0.32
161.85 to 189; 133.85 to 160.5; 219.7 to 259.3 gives -0.13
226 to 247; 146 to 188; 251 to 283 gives 0.03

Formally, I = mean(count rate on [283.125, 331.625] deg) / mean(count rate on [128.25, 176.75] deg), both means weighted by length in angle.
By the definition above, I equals 0.83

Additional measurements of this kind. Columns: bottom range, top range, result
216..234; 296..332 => 0.95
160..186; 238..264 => 0.91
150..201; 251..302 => 0.87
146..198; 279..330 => 0.83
